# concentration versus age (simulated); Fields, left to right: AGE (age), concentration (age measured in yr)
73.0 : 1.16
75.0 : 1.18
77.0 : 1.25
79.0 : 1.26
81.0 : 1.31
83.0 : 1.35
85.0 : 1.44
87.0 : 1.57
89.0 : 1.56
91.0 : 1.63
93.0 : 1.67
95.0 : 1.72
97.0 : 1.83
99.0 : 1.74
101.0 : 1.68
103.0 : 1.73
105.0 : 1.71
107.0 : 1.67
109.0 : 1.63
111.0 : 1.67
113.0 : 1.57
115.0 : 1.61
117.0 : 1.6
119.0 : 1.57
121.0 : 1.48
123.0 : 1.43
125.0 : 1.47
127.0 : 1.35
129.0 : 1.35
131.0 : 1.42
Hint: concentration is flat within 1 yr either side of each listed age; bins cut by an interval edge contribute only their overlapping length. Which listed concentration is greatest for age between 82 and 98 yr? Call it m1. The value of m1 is 1.83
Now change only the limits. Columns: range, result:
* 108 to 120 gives 1.67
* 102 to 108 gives 1.73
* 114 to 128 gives 1.61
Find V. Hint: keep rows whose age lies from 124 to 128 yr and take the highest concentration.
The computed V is 1.47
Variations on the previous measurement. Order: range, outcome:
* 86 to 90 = 1.57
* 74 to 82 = 1.31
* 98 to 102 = 1.74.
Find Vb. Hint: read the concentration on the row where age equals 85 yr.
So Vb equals 1.44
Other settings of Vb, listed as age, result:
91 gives 1.63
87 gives 1.57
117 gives 1.6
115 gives 1.61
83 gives 1.35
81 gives 1.31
